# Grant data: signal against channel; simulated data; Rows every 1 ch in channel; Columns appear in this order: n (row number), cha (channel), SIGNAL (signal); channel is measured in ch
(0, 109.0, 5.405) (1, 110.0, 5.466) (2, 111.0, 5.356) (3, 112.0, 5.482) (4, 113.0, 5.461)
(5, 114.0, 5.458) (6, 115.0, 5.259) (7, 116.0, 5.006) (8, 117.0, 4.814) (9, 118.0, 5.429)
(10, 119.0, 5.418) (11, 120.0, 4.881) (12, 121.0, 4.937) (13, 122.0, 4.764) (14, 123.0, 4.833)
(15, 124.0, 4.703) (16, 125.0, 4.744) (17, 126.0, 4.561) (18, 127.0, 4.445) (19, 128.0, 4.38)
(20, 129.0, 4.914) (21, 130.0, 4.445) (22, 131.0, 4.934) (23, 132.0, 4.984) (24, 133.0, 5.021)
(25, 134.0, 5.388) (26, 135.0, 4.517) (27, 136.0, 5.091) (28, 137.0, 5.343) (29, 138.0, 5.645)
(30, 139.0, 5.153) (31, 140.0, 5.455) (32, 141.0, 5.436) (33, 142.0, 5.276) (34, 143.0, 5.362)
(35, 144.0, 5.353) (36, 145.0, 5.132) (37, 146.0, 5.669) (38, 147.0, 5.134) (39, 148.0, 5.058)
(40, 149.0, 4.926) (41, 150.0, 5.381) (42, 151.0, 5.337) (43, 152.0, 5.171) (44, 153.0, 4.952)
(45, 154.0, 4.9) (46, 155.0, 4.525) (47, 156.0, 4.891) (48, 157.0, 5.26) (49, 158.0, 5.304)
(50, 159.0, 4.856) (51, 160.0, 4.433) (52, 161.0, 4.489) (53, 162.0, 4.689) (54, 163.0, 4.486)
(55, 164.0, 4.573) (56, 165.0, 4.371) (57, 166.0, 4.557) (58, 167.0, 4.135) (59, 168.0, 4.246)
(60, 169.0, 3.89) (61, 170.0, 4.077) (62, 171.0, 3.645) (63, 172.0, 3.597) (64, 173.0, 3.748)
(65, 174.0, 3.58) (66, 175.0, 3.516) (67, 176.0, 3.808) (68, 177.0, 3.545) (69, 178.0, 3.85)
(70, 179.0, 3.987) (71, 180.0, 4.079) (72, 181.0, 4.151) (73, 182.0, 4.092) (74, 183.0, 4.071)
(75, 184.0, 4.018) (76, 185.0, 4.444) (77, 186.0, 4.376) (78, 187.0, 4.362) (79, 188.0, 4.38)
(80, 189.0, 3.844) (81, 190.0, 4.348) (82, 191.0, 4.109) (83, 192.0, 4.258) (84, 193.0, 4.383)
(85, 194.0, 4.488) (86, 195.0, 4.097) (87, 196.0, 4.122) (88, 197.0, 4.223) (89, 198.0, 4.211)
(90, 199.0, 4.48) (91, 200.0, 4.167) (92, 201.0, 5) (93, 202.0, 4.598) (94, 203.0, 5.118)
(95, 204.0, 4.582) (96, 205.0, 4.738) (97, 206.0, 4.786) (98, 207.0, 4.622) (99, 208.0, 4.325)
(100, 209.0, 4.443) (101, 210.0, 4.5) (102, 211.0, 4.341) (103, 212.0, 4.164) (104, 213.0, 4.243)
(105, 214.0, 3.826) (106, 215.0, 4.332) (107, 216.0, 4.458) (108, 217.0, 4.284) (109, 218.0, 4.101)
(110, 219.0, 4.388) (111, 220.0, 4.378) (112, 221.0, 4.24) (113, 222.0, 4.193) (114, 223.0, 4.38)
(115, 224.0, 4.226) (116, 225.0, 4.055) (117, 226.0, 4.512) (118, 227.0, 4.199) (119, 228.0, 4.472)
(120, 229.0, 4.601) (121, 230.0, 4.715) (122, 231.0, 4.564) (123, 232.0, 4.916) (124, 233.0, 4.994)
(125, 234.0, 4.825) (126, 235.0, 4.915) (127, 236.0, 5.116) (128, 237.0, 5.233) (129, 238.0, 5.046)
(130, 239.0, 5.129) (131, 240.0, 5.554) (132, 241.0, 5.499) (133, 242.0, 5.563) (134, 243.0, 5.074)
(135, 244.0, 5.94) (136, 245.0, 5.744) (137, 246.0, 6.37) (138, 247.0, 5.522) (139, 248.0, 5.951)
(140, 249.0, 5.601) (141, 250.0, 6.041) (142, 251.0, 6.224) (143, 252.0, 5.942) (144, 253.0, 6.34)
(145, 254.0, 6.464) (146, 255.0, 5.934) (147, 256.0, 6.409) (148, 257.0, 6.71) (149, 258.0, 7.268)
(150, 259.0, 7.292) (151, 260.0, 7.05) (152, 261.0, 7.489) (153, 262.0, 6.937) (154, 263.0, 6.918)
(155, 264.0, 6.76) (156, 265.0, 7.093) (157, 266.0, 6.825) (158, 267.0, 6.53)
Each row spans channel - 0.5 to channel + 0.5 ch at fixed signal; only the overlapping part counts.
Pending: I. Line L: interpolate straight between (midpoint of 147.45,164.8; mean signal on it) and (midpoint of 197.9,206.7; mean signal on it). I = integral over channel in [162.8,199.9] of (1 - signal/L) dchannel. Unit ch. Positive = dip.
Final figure 5.0 ch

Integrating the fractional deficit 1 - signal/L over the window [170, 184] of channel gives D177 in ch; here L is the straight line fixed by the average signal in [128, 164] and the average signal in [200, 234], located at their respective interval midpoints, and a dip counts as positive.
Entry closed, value 2.8 ch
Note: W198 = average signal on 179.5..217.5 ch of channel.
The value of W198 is 4.34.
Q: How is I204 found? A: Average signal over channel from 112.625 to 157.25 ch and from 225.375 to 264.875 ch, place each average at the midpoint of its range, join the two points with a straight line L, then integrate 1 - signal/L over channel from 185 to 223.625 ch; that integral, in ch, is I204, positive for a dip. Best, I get 7.9 ch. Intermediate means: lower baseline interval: 5.06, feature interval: 4.37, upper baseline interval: 5.75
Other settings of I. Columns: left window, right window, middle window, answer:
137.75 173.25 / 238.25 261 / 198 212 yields 2.3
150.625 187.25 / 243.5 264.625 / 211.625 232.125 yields 4.7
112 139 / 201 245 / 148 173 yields 1.4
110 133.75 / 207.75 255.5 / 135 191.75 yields 4.6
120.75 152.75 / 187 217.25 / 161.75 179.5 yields 2.6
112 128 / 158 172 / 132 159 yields -3.2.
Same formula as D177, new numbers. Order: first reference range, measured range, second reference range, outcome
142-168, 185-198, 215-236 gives 1.2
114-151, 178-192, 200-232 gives 1.5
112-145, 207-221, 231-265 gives 3.4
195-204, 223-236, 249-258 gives 2.1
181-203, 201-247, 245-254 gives 4.6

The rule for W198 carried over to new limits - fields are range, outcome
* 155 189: 4.23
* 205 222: 4.35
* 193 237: 4.47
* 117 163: 5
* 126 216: 4.55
